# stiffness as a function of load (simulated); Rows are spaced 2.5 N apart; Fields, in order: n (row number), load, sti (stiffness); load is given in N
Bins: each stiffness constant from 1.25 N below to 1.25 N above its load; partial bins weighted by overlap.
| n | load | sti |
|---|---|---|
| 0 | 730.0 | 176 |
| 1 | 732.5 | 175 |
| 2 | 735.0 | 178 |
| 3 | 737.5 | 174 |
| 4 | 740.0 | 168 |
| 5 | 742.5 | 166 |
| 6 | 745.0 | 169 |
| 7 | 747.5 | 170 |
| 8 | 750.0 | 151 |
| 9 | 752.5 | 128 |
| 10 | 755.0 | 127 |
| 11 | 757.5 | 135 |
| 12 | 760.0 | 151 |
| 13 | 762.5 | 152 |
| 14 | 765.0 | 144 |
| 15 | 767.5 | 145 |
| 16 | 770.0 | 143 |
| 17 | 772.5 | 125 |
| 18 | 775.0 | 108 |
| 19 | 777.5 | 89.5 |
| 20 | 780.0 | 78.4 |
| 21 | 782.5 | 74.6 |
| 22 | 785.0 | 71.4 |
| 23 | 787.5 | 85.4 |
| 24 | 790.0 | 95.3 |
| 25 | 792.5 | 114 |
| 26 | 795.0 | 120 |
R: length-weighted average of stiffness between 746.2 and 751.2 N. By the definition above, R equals 161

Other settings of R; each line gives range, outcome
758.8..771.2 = 147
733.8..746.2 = 171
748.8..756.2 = 135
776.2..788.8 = 80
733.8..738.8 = 176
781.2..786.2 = 73.1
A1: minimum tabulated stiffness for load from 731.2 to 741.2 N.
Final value 168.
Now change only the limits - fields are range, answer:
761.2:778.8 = 89.5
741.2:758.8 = 127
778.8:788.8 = 71.4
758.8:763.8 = 151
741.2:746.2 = 166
